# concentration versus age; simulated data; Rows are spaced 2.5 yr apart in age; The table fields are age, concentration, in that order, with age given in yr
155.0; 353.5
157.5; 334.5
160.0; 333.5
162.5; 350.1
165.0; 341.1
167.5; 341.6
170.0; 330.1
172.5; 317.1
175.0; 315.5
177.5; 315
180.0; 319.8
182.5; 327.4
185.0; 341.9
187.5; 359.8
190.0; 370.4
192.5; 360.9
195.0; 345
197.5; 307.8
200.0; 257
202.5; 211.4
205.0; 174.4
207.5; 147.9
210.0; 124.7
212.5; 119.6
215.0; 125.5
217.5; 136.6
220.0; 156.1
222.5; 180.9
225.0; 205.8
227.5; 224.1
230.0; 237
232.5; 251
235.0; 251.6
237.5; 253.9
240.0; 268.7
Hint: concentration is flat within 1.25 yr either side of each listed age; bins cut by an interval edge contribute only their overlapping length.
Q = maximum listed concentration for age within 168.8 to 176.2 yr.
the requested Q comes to 330.1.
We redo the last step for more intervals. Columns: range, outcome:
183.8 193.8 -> 370.4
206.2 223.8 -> 180.9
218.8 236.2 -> 251.6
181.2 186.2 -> 341.9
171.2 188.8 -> 359.8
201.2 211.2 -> 211.4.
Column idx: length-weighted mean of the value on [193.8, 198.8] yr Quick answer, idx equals 326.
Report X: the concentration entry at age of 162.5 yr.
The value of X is 350.1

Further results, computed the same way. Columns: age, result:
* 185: 341.9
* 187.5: 359.8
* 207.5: 147.9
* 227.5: 224.1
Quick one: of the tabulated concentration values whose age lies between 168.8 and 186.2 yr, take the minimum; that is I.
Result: 315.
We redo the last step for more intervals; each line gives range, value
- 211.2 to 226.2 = 119.6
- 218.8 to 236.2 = 156.1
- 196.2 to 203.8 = 211.4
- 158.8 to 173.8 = 317.1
